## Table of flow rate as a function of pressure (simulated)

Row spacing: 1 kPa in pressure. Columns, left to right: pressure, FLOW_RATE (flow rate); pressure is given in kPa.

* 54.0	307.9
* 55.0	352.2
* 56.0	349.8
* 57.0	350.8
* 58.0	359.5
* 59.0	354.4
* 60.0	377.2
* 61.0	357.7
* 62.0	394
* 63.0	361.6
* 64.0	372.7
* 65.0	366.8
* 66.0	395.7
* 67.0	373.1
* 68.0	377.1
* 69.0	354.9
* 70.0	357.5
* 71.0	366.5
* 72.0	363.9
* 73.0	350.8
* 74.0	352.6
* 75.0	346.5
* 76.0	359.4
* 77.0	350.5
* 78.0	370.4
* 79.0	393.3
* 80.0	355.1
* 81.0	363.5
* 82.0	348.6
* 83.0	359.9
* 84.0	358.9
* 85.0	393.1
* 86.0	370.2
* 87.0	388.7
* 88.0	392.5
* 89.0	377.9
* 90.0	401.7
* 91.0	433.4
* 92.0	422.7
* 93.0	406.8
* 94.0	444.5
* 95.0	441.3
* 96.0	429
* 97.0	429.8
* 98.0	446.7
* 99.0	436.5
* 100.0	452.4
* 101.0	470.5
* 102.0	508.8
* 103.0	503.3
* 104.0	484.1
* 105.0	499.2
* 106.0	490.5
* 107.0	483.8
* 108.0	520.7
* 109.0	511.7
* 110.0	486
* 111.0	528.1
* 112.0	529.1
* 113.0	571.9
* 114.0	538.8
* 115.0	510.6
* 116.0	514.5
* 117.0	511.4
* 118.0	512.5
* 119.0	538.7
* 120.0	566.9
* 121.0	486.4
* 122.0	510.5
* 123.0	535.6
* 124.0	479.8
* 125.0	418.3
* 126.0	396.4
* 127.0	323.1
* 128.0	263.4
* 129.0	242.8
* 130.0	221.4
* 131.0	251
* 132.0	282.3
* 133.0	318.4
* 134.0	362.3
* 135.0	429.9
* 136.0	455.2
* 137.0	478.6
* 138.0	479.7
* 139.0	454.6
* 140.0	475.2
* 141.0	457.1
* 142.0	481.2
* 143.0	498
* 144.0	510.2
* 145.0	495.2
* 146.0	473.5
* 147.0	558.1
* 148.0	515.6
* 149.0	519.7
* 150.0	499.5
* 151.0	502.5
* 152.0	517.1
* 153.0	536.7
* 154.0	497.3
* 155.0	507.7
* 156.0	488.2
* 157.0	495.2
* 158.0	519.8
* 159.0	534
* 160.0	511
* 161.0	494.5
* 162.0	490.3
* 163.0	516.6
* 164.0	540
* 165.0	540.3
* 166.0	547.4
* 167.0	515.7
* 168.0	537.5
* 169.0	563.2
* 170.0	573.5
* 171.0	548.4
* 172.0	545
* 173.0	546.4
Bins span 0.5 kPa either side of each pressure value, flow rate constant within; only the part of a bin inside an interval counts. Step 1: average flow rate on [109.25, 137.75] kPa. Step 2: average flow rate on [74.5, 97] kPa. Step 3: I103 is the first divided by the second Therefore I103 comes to 1.13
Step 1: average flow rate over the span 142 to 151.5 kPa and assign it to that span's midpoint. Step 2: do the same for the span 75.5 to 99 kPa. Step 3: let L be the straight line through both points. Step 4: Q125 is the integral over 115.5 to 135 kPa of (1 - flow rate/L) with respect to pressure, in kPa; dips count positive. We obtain 2.3 kPa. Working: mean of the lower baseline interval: 394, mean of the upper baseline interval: 507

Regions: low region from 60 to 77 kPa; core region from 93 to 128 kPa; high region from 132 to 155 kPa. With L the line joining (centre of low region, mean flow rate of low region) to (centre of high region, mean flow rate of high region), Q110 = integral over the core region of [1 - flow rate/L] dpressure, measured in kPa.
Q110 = -4.5 kPa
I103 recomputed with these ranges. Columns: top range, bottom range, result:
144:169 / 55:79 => 1.42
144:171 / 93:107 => 1.12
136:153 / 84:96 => 1.22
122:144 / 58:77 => 1.10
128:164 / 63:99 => 1.19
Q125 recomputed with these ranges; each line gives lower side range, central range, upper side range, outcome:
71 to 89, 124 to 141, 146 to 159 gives 3.6 kPa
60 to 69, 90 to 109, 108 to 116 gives 0.9 kPa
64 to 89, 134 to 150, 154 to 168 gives 0.0 kPa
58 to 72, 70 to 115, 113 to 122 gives 2.5 kPa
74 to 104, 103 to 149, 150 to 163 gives 0.0 kPa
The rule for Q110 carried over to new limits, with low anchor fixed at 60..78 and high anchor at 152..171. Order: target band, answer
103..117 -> -2.5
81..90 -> 0.4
